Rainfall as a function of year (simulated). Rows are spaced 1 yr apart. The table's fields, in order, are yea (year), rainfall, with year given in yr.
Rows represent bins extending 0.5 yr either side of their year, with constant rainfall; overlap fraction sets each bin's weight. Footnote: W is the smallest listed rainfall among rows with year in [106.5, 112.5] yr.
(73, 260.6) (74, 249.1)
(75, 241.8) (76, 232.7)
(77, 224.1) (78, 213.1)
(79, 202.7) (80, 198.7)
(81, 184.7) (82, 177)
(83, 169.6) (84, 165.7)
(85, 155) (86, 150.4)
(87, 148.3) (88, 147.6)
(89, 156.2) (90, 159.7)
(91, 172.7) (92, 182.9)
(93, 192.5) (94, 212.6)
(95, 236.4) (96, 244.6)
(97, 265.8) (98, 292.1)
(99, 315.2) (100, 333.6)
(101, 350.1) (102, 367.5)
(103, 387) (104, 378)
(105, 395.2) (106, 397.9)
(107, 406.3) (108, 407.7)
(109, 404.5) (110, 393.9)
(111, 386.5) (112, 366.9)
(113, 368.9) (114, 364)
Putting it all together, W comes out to 366.9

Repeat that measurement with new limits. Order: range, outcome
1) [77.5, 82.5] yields 177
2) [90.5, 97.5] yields 172.7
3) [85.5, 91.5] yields 147.6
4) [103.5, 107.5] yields 378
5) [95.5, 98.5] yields 244.6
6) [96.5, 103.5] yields 265.8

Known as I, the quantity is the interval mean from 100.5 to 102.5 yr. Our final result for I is 359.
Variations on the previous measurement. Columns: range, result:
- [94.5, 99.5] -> 271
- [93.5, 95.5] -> 224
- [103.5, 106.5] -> 390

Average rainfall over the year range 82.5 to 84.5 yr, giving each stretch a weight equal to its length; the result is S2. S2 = 168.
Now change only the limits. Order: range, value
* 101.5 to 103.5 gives 377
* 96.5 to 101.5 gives 311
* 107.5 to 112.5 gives 392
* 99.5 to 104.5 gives 363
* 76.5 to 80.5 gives 210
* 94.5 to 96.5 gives 240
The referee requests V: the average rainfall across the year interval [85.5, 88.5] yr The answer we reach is 149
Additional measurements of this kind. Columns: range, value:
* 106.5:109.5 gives 406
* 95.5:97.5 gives 255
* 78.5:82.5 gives 191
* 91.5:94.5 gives 196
